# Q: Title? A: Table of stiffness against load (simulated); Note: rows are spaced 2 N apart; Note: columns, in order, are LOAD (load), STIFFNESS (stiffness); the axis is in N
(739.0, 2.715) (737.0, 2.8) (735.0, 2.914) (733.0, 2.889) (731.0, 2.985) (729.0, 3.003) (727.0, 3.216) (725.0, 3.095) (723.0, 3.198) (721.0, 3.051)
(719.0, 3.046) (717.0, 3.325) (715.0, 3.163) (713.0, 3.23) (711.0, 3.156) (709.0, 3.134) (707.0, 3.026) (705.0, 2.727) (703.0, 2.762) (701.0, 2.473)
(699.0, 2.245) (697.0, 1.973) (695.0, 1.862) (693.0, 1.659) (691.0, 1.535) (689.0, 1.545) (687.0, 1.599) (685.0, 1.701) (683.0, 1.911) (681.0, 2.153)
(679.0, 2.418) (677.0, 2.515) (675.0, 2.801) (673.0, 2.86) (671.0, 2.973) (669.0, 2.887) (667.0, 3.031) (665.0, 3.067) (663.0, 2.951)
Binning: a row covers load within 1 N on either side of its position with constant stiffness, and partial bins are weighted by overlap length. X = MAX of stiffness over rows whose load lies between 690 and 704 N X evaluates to 2.762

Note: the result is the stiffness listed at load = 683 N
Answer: 1.911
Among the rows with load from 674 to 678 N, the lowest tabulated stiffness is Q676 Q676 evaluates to 2.515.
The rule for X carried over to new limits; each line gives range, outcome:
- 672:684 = 2.86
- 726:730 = 3.216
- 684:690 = 1.701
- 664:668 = 3.067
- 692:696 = 1.862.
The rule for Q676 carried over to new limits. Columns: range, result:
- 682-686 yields 1.701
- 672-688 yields 1.599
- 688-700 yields 1.535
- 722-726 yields 3.095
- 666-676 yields 2.801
